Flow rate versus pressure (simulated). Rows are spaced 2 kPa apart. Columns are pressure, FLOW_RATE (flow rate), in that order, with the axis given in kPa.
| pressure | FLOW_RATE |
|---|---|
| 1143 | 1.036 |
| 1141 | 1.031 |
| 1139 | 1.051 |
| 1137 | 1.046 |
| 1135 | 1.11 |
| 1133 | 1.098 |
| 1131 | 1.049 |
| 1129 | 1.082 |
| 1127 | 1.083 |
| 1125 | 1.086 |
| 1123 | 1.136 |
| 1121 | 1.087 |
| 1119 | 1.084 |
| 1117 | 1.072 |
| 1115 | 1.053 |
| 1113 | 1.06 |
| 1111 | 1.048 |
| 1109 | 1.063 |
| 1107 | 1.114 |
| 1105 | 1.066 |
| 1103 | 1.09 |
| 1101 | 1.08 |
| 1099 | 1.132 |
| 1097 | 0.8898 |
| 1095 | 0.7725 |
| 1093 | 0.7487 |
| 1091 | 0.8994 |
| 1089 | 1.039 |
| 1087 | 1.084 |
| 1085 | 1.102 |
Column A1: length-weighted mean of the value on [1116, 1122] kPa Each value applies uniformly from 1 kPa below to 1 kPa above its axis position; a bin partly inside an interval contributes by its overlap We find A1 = 1.08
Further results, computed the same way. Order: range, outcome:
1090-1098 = 0.828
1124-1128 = 1.08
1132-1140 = 1.08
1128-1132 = 1.07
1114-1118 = 1.06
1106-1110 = 1.09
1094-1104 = 0.993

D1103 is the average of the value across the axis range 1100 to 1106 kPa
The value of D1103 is 1.08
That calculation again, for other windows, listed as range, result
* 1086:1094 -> 0.943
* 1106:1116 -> 1.07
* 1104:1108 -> 1.09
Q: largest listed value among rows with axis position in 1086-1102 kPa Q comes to 1.132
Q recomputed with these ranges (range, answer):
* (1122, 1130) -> 1.136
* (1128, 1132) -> 1.082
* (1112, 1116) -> 1.06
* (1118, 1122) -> 1.087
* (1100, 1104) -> 1.09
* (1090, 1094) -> 0.8994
